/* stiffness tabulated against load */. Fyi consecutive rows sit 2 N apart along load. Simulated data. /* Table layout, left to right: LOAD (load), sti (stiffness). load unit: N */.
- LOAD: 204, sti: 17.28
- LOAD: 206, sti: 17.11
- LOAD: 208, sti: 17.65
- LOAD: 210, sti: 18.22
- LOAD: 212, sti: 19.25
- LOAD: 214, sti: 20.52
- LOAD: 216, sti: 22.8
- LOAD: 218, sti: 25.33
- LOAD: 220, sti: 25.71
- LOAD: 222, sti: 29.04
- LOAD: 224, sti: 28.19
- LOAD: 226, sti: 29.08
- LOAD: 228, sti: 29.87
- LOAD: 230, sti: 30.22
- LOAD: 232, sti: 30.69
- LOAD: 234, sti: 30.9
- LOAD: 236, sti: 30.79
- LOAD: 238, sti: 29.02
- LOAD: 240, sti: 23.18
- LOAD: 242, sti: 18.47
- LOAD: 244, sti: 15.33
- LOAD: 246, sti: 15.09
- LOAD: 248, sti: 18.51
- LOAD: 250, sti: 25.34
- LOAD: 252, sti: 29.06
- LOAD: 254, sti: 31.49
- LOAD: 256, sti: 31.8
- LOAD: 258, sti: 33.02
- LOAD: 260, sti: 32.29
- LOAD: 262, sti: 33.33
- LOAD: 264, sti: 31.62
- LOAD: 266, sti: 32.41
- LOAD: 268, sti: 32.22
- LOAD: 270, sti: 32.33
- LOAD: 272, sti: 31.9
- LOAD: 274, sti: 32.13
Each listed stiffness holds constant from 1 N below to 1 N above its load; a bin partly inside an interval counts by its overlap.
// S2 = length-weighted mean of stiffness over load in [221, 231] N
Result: 29.3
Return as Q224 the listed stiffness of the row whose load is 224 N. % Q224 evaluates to 28.19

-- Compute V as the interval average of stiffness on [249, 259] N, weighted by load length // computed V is 30.1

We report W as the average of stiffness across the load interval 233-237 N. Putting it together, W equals 30.8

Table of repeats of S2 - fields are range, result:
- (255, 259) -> 32.4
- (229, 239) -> 30.3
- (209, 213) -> 18.7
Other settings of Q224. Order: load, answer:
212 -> 19.25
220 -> 25.71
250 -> 25.34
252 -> 29.06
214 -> 20.52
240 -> 23.18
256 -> 31.8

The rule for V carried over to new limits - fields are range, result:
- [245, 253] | 22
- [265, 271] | 32.3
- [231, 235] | 30.8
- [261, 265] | 32.5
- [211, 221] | 22.7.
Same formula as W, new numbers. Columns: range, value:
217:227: 27.5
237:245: 21.5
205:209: 17.4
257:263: 32.9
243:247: 15.2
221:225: 28.6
